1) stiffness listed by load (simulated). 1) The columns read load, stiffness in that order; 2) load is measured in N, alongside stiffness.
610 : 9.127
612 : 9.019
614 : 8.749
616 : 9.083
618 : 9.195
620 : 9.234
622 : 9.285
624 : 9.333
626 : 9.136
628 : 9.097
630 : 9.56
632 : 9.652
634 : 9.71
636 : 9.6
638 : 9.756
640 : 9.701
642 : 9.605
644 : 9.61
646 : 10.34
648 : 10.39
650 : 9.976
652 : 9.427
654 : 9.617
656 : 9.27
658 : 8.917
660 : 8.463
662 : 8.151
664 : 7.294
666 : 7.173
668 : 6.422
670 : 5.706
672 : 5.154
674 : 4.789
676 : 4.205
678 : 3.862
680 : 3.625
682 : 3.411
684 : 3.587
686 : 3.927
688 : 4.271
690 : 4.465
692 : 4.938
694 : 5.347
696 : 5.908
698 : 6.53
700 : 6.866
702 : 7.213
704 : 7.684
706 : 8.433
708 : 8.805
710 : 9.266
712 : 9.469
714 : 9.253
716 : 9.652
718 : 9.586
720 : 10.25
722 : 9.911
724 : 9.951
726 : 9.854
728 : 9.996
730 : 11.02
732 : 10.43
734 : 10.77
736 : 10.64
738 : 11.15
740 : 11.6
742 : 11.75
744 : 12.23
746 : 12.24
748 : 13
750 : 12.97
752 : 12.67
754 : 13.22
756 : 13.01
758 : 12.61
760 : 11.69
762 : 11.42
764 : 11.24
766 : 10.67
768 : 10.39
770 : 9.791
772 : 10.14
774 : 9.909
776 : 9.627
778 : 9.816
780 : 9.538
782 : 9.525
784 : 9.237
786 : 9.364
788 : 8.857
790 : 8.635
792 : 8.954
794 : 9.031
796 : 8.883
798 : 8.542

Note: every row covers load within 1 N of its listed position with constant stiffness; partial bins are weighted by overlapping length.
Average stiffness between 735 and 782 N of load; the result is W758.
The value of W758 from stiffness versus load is 11.3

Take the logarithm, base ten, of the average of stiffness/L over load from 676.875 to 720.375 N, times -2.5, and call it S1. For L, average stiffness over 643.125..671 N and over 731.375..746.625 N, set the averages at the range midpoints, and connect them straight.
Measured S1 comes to 0.467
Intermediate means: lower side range 8.62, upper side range 11.4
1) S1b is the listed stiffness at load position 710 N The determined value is 9.266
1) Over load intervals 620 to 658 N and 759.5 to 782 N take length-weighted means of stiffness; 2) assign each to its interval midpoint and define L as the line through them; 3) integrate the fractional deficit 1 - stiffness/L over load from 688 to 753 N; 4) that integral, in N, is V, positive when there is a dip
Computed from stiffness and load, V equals 4.2 N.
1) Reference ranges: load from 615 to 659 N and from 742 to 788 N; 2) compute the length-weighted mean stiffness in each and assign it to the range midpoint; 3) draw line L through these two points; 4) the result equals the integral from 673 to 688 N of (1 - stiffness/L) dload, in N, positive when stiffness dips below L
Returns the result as 9.1 N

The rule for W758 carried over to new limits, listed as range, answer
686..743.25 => 8.68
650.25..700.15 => 6.1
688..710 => 6.63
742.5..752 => 12.6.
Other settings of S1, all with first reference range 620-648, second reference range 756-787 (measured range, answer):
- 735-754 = -0.179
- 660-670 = 0.328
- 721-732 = -0.003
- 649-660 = 0.041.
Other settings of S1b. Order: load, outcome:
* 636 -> 9.6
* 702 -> 7.213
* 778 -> 9.816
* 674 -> 4.789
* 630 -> 9.56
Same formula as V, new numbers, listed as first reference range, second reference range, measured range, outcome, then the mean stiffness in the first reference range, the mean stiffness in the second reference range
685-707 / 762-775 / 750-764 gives -3.86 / 5.96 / 10.4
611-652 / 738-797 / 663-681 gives 8.22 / 9.5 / 10.8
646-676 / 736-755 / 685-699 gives 6.55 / 7.87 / 12.2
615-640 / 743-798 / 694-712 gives 4.47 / 9.4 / 10.7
